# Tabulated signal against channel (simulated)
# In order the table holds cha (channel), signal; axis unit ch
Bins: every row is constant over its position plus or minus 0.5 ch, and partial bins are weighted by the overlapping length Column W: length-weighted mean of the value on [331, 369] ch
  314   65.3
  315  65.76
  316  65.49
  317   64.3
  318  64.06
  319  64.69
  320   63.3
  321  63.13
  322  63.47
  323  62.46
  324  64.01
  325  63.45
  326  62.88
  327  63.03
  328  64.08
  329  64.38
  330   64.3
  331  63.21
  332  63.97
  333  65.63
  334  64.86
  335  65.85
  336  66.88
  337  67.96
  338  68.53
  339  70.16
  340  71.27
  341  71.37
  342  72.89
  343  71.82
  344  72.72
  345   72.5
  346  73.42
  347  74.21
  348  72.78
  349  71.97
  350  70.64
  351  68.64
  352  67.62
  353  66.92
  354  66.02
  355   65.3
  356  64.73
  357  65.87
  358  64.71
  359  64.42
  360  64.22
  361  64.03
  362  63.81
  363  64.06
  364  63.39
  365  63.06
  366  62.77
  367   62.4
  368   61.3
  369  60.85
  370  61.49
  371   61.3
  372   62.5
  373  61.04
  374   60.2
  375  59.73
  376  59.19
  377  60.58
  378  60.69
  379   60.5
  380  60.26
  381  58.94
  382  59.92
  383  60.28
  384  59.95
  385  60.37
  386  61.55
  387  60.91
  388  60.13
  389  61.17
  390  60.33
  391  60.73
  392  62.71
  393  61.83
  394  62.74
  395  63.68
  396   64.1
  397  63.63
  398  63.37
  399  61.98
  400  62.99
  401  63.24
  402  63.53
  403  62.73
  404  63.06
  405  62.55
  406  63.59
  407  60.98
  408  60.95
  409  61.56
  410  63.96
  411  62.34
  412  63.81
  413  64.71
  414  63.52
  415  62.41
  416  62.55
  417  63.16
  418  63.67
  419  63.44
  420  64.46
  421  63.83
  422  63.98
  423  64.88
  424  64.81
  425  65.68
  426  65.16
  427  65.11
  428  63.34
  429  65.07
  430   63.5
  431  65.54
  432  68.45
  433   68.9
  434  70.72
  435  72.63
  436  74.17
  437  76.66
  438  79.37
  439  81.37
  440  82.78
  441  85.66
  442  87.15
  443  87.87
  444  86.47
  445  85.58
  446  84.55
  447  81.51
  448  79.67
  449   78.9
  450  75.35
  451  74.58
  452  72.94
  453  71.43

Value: 67.2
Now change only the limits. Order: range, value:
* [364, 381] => 61.1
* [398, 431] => 63.5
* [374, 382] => 60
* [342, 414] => 63.7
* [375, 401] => 61.3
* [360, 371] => 62.7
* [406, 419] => 62.9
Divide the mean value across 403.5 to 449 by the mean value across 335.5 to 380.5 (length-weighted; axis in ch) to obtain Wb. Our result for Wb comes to 1.1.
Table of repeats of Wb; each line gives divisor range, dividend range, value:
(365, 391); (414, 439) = 1.10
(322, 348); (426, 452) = 1.13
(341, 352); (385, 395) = 0.85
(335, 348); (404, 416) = 0.88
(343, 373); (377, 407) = 0.93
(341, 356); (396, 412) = 0.89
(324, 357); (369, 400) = 0.90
